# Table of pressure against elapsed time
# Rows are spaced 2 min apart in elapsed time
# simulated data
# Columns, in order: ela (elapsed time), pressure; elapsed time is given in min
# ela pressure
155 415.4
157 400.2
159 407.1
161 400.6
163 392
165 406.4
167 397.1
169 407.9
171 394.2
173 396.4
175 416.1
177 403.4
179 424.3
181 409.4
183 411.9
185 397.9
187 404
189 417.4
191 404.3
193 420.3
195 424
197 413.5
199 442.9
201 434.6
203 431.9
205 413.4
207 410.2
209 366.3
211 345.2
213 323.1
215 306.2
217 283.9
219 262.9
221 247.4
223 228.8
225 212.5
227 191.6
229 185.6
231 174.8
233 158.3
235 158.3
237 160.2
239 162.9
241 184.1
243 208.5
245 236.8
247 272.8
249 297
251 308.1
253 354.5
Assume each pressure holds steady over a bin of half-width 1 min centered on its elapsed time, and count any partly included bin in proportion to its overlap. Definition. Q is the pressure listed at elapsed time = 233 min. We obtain 158.3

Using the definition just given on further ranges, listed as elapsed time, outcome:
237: 160.2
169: 407.9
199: 442.9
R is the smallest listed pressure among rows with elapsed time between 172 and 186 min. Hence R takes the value 396.4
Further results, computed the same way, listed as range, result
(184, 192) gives 397.9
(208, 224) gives 228.8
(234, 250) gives 158.3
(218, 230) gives 185.6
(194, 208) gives 410.2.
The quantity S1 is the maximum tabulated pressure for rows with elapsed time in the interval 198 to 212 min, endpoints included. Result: 442.9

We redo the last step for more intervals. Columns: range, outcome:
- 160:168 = 406.4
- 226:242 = 191.6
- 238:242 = 184.1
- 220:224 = 247.4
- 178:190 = 424.3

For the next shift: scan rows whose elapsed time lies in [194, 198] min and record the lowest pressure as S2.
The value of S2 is 413.5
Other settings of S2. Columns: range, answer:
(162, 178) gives 392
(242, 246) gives 208.5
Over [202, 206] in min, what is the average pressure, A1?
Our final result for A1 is 423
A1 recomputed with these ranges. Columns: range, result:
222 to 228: 211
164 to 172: 401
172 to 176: 406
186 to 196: 414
